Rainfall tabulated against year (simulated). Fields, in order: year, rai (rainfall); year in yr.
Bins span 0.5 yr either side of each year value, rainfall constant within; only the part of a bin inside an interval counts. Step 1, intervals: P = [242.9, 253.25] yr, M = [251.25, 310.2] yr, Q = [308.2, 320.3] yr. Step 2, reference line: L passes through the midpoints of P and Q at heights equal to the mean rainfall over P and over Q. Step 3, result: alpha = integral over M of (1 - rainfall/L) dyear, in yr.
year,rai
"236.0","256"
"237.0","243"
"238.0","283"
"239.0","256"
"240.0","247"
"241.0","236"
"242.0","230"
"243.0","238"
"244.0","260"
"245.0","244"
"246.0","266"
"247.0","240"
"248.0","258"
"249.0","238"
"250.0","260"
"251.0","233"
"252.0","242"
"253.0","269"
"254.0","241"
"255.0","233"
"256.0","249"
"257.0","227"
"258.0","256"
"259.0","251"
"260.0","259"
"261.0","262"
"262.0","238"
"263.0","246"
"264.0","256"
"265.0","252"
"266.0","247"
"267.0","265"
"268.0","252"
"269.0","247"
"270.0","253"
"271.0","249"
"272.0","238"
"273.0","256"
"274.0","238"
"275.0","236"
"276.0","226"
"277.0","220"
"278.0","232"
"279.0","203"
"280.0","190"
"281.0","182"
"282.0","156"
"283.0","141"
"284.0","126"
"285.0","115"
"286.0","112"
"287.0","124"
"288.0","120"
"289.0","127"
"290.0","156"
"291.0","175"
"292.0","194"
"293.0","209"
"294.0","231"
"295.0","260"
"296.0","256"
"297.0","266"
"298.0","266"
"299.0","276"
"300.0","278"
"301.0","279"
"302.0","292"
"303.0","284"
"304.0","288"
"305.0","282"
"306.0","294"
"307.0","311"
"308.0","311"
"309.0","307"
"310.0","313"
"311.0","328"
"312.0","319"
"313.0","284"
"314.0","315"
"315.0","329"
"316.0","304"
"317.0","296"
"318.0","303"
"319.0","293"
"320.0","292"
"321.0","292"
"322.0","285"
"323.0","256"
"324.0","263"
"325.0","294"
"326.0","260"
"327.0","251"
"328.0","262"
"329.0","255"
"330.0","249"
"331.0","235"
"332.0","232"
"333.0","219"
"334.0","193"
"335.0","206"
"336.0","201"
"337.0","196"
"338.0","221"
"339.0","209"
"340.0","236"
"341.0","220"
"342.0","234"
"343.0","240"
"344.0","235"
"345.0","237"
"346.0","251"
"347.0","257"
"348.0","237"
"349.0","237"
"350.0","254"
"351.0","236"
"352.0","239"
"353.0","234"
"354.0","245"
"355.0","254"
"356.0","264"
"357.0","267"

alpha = 9.5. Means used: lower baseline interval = 250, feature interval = 233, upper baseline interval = 307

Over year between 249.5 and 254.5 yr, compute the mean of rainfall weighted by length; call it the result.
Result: 249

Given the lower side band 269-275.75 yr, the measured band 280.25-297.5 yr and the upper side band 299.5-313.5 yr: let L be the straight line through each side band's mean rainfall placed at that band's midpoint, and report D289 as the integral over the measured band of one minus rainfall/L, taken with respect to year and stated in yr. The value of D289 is 6.22 yr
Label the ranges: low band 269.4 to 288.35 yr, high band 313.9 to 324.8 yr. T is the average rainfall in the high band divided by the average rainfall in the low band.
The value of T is 1.53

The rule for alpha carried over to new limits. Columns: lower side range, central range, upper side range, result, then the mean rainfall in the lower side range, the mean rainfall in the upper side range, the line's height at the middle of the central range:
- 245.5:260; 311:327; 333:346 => -4.61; 248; 220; 227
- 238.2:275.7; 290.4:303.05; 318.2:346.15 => -0.18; 248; 244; 246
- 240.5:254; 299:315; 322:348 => -3.91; 247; 237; 240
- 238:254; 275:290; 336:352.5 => 4.83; 249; 233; 243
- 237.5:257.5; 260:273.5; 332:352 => -0.43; 248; 228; 243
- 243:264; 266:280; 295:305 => 1.16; 249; 276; 260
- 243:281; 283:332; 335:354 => -3.46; 243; 232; 237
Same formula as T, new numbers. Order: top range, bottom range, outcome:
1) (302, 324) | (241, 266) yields 1.21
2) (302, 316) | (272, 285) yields 1.53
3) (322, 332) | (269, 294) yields 1.37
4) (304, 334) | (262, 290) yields 1.39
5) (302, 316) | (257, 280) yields 1.25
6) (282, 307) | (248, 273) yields 0.87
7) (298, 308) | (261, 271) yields 1.14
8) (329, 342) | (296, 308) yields 0.78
